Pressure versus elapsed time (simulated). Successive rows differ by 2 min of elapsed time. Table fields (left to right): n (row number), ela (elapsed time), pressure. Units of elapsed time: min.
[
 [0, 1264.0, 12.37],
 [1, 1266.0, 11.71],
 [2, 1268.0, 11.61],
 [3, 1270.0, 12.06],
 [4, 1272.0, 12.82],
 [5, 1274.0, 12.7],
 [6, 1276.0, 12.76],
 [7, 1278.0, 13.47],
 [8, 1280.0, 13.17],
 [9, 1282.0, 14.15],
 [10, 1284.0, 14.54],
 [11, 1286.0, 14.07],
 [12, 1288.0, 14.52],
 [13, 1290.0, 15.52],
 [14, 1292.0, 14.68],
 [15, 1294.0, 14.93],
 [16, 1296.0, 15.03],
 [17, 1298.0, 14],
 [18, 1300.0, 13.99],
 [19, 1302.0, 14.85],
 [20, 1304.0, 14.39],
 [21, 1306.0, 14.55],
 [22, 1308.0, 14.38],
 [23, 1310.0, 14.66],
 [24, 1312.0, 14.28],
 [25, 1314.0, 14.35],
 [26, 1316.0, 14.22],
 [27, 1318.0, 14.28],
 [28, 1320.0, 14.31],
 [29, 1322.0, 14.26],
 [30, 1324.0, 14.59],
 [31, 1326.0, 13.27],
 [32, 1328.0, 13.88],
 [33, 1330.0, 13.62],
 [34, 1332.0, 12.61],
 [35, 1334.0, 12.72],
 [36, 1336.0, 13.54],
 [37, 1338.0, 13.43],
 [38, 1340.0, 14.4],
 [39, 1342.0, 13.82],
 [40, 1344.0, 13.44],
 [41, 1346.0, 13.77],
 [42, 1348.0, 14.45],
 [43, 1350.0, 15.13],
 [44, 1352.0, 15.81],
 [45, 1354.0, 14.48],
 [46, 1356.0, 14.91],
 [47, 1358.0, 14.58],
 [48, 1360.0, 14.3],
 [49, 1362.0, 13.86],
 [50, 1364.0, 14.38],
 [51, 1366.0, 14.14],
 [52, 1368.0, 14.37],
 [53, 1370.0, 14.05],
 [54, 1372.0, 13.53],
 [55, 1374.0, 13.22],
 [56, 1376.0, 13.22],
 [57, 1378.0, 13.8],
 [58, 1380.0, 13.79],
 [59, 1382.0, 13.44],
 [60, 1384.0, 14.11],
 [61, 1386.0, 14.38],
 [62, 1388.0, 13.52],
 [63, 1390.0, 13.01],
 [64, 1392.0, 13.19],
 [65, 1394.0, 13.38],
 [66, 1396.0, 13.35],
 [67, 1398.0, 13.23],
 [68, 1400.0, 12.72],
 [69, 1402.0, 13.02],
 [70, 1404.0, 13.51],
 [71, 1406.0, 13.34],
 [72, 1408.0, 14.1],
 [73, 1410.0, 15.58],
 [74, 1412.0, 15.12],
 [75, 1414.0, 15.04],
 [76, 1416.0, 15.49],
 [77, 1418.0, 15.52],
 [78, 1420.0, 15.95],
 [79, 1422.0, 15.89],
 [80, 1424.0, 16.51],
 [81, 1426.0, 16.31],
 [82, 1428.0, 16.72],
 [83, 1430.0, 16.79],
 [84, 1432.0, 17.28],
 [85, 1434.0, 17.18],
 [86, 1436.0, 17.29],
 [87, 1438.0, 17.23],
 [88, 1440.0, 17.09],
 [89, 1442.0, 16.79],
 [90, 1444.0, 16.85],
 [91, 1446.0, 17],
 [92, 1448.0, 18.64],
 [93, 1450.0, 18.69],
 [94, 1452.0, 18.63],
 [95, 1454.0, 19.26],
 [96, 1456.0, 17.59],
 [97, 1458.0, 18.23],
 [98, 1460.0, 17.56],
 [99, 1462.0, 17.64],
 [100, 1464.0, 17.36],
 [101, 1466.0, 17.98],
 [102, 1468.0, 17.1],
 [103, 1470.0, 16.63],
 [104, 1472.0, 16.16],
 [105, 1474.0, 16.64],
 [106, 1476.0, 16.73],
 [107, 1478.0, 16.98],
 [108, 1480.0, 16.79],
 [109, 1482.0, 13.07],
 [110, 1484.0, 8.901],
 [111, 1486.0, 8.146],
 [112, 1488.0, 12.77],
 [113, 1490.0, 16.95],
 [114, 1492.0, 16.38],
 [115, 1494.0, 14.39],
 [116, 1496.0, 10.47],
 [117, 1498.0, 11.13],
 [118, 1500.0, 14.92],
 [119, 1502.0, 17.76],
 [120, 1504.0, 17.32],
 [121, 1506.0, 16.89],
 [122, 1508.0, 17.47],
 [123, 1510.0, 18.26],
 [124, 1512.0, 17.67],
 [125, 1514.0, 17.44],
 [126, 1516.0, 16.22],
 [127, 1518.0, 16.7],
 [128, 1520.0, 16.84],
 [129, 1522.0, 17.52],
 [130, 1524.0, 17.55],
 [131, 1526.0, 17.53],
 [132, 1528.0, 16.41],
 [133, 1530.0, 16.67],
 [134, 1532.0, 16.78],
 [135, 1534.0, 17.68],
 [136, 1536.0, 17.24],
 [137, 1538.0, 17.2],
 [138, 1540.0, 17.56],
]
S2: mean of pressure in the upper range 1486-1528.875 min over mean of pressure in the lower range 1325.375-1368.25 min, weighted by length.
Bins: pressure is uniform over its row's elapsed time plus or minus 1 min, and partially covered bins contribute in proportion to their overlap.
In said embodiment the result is 1.1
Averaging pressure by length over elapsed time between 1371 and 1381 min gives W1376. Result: 13.5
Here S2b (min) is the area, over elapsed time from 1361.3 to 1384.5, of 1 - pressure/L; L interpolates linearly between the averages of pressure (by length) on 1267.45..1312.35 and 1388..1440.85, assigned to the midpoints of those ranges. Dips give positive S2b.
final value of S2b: 1.44 min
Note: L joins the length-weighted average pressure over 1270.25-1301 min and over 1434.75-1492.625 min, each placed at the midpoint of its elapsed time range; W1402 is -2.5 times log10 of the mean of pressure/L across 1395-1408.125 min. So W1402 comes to 0.17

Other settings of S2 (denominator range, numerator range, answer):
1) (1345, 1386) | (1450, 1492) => 1.14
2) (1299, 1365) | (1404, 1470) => 1.18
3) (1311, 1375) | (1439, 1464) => 1.27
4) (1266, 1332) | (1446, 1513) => 1.16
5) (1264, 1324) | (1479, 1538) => 1.13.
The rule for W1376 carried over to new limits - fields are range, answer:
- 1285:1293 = 14.7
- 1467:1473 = 16.6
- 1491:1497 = 13.7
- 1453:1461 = 18.2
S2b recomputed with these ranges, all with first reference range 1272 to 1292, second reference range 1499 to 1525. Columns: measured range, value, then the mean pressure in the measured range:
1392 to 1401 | 1.34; 13.2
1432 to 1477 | -3.20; 17.5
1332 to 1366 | 1.55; 14.1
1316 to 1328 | 0.25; 14.1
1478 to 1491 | 2.82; 13.1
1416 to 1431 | -0.31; 16.2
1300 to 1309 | -0.19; 14.5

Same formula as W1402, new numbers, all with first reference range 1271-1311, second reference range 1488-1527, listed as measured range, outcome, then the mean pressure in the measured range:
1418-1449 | -0.091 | 16.9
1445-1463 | -0.157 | 18.1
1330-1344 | 0.090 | 13.4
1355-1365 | 0.030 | 14.4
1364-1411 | 0.106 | 13.7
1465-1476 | -0.069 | 16.9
